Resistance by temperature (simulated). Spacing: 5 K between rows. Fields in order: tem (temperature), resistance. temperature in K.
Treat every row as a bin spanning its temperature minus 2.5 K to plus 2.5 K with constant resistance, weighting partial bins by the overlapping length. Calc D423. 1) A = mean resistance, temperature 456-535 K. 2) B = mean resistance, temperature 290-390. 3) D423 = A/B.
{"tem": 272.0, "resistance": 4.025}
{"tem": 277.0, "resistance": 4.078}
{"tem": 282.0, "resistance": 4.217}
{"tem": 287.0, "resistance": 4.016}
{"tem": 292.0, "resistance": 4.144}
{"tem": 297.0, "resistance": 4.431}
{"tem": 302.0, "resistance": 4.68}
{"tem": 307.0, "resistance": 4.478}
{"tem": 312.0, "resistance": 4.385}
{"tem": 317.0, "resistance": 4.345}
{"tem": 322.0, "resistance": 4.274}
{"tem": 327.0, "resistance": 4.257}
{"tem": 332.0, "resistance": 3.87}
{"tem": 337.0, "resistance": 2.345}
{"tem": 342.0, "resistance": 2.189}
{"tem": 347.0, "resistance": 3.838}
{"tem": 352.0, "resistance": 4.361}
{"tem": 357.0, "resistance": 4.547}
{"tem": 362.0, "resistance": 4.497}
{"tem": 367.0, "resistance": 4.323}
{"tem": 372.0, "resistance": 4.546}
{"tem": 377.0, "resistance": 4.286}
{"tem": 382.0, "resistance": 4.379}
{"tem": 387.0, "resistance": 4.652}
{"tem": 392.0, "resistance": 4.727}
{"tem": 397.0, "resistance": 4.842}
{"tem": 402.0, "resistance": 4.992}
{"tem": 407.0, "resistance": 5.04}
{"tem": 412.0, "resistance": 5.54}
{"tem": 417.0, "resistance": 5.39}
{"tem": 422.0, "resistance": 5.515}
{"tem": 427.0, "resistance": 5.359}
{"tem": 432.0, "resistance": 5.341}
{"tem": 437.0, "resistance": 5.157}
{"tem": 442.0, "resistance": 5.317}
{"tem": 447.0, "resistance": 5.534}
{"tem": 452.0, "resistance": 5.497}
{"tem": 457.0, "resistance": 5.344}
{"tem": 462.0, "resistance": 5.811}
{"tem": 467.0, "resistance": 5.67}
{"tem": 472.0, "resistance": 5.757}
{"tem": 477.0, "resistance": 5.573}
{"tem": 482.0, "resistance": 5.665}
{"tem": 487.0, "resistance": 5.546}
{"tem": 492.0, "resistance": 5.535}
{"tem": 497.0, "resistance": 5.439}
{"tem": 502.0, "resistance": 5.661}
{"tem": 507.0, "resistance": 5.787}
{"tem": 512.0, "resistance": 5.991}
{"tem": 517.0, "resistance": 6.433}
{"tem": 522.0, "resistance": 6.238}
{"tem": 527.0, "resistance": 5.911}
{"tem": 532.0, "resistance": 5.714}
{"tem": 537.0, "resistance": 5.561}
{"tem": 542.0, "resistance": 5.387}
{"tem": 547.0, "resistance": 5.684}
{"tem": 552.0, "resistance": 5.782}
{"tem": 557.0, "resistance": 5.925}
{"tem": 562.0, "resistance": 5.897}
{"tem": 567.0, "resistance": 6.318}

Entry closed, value 1.4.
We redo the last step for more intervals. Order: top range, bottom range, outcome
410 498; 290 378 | 1.34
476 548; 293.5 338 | 1.38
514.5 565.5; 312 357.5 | 1.55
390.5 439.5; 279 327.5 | 1.20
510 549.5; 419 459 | 1.09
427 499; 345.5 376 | 1.26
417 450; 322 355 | 1.51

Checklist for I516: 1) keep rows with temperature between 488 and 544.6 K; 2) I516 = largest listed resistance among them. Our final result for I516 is 6.433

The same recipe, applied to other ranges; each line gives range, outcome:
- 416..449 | 5.534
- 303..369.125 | 4.547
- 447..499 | 5.811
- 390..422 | 5.54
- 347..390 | 4.652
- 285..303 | 4.68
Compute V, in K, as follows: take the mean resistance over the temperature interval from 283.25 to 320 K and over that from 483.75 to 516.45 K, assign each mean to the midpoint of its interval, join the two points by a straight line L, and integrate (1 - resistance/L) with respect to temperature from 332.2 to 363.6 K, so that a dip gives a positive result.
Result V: 7.1 K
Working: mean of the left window 4.35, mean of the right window 5.71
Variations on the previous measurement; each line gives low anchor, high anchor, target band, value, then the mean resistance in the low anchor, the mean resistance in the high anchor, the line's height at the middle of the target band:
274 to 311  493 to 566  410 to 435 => -1.4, 4.29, 5.82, 5.13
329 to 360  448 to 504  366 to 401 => -3.4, 3.55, 5.59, 4.16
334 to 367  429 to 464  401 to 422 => -2.2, 3.69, 5.42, 4.79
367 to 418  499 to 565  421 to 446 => -1.1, 4.8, 5.84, 5.11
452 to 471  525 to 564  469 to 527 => -1.3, 5.61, 5.73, 5.66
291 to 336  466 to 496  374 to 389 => 1.2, 4.26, 5.61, 4.81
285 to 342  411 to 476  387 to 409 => 0.5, 4.03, 5.48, 4.97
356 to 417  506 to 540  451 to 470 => -0.7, 4.73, 5.95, 5.39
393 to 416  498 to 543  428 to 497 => -0.5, 5.1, 5.86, 5.48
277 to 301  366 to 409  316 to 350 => 6.5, 4.22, 4.65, 4.41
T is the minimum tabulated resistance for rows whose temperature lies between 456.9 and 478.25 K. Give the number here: 5.344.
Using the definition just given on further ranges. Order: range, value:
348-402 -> 4.286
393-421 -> 4.842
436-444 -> 5.157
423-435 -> 5.341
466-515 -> 5.439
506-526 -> 5.787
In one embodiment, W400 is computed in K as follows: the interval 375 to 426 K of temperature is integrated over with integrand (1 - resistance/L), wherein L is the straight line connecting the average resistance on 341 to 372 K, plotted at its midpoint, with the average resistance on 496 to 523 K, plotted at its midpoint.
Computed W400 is -3.6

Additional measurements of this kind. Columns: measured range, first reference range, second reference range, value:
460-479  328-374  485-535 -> -1.4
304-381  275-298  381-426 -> 9.0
